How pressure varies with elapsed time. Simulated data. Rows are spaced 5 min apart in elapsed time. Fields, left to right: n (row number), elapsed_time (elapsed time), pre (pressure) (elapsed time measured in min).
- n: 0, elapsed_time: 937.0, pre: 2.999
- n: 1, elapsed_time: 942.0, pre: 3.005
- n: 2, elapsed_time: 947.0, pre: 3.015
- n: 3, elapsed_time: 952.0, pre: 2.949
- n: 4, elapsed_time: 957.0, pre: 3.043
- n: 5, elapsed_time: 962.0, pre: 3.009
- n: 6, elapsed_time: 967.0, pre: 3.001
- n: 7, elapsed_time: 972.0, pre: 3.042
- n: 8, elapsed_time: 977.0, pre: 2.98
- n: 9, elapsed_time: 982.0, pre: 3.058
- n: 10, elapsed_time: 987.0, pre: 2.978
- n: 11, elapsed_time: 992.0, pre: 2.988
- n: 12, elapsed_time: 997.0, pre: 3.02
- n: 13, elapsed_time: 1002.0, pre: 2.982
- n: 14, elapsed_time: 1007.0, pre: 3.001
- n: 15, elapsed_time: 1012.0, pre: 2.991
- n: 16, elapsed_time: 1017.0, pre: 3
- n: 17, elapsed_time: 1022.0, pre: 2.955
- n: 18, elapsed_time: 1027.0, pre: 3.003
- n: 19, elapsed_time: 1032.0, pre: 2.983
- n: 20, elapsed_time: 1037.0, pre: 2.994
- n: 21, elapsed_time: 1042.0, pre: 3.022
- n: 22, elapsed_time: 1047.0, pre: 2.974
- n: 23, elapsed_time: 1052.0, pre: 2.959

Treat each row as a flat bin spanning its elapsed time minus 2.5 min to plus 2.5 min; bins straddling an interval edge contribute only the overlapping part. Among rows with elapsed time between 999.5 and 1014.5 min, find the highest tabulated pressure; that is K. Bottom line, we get 3.001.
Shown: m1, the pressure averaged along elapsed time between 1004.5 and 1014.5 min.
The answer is 3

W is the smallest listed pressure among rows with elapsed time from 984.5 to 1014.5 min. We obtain 2.978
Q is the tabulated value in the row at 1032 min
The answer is 2.983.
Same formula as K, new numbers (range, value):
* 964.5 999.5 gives 3.058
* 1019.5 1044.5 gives 3.022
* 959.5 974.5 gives 3.042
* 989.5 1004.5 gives 3.02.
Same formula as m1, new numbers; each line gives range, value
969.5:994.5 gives 3.01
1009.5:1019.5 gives 3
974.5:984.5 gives 3.02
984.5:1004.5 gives 2.99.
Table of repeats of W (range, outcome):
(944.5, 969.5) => 2.949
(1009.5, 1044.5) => 2.955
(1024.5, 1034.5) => 2.983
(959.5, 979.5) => 2.98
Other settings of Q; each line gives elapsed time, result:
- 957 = 3.043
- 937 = 2.999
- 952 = 2.949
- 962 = 3.009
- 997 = 3.02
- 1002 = 2.982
